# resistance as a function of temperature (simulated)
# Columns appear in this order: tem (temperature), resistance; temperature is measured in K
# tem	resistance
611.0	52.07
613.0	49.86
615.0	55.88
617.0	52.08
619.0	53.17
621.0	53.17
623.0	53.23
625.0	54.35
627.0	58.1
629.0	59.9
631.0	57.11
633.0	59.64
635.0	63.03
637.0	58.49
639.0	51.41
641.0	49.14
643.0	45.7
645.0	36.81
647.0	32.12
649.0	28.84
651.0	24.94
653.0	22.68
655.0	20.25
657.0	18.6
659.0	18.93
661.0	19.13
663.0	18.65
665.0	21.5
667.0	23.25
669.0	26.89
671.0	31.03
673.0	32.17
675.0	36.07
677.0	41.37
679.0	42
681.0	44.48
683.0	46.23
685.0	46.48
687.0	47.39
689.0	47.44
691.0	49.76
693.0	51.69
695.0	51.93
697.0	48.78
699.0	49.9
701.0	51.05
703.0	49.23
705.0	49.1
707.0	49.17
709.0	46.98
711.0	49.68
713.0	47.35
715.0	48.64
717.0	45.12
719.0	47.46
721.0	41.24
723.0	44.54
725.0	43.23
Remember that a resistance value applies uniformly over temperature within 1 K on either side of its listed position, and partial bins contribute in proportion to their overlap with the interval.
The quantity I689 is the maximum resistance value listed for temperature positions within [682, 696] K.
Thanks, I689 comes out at 51.93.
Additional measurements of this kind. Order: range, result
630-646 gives 63.03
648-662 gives 28.84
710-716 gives 49.68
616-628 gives 58.1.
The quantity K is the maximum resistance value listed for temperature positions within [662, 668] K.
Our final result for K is 23.25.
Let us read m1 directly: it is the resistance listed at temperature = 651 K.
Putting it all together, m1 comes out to 24.94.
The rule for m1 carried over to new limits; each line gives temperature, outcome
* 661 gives 19.13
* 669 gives 26.89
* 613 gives 49.86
